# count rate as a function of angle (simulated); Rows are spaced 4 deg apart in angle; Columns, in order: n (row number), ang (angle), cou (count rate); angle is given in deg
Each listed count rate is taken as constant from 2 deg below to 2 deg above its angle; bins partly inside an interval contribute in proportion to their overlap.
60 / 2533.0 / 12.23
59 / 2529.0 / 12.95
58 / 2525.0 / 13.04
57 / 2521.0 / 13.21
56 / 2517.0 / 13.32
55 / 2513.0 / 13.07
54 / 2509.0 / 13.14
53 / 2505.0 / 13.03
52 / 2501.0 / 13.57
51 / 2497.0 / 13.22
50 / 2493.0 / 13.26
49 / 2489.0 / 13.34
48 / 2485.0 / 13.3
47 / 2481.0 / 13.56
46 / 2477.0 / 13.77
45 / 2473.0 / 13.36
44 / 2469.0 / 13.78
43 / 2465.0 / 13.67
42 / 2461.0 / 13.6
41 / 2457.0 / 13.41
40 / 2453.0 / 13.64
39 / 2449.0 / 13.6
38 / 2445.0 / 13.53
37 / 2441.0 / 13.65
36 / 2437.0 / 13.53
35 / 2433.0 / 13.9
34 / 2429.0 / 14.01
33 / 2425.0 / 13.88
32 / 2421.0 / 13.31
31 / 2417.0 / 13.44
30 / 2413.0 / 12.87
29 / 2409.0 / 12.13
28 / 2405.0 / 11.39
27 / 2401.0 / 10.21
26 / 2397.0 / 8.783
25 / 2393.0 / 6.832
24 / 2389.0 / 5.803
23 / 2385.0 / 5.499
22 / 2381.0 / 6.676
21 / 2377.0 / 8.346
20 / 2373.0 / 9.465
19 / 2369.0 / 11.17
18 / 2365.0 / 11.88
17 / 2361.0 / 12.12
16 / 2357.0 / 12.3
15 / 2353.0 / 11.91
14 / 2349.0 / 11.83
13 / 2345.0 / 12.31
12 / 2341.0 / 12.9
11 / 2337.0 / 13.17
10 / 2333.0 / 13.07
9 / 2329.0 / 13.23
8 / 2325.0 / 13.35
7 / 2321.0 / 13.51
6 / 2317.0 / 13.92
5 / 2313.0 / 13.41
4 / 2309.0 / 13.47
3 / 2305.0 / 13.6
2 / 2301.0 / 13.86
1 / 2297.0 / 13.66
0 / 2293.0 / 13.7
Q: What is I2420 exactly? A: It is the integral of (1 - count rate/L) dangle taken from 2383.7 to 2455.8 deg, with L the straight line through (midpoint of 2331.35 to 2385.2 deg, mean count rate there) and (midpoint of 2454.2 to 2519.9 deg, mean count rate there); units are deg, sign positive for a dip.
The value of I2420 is 2.96 deg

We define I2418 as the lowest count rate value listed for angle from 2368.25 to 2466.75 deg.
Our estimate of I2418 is 5.499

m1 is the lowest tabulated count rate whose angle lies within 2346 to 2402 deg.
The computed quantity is 5.499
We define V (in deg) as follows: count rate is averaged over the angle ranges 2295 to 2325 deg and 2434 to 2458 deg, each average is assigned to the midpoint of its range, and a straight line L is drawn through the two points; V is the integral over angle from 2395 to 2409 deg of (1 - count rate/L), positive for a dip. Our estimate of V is 3.27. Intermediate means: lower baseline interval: 13.6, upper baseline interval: 13.6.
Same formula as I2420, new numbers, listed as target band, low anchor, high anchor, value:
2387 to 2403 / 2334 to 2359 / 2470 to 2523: 6.1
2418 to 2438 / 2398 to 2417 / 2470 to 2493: -2.5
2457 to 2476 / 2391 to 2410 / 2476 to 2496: -1.5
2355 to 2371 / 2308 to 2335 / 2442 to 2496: 1.9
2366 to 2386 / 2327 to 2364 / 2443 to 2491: 6.6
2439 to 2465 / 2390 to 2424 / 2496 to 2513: -3.3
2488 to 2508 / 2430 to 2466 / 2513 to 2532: 0.0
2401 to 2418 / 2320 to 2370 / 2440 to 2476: 1.3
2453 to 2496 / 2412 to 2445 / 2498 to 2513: -0.4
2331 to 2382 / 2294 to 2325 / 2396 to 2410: 3.2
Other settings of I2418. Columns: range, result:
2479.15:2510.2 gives 13.03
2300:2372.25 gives 11.17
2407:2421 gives 12.13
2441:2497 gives 13.22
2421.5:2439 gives 13.53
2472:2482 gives 13.36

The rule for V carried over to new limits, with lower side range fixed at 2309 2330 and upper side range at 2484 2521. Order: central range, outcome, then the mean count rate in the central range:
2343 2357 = 1.5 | 12.1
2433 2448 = -0.3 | 13.6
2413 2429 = -0.2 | 13.5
